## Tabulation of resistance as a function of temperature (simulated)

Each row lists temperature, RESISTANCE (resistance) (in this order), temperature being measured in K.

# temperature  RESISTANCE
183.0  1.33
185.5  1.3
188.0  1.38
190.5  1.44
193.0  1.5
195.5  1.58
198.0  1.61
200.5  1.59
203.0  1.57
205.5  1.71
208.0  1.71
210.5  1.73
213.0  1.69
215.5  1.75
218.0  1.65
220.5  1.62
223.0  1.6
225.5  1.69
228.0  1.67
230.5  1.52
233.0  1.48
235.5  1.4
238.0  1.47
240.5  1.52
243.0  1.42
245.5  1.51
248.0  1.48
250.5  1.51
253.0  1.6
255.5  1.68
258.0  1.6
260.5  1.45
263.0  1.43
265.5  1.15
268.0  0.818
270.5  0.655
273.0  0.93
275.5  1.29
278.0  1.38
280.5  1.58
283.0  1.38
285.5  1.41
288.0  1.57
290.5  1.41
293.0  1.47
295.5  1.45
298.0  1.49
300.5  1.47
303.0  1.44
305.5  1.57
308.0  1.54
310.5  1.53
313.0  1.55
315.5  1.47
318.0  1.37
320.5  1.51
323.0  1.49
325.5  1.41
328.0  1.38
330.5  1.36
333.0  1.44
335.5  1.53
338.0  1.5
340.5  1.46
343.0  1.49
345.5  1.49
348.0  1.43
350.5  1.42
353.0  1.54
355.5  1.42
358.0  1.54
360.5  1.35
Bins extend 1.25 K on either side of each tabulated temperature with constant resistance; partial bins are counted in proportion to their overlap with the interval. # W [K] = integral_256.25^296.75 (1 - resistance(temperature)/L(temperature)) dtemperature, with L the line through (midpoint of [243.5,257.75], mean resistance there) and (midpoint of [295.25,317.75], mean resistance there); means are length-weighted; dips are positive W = 5.6 K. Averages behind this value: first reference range 1.55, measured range 1.32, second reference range 1.5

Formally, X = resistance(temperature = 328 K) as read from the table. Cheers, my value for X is 1.38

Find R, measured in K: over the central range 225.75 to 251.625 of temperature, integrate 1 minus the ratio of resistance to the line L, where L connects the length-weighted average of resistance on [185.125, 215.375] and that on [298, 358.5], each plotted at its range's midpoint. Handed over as 0.7 K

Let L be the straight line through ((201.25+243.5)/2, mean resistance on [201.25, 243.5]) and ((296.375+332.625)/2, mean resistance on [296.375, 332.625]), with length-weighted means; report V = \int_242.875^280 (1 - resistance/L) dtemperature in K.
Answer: 5.2 K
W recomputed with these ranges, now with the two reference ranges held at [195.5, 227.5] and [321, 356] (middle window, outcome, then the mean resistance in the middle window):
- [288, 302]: 0.53 K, 1.47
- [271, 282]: 2.12 K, 1.25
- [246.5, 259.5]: 0.17 K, 1.57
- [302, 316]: -0.17 K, 1.52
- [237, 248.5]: 0.91 K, 1.48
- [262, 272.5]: 3.83 K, 0.997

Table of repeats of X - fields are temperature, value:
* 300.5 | 1.47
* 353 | 1.54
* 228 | 1.67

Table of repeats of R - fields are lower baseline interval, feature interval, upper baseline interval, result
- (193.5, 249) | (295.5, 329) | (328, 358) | 0.4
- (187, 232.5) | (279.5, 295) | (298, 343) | 0.5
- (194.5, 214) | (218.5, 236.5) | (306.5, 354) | 0.5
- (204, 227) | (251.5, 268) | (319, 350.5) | 1.7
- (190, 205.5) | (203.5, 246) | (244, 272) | -3.7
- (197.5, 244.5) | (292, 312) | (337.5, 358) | 0.3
